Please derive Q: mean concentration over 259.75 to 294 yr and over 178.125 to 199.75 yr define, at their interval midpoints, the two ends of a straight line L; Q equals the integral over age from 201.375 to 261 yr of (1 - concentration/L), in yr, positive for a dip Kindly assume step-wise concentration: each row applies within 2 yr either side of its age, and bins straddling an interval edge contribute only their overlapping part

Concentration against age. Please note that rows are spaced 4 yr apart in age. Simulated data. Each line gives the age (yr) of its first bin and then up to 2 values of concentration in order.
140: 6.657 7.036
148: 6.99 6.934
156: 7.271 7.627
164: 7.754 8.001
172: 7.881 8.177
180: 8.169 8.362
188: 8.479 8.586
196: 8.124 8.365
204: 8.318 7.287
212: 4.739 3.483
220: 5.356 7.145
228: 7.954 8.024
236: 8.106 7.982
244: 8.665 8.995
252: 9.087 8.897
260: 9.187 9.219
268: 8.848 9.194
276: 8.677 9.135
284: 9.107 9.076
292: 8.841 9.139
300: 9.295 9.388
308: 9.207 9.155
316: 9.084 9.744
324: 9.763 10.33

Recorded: 8.0 yr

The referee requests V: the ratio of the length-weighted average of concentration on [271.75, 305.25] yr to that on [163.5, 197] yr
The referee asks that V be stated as 1.1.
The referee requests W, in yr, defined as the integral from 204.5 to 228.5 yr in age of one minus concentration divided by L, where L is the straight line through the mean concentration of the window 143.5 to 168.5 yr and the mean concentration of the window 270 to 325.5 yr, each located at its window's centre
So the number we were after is 6.3 yr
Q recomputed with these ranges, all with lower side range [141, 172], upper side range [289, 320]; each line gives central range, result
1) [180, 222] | 3.9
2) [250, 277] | -1.0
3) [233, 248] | 0.1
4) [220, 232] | 1.4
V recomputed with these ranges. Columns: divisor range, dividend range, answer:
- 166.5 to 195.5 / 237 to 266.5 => 1.07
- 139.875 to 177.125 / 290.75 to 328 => 1.26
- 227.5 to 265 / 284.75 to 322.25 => 1.07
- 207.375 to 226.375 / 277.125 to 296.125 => 1.63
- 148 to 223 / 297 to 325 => 1.27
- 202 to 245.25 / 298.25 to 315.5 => 1.33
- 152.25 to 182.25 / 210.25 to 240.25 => 0.84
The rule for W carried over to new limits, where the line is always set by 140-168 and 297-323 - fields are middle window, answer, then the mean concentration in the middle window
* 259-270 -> -0.4 yr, 9.08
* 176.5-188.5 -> -1.0 yr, 8.3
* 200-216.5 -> 3.1 yr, 6.47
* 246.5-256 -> -0.5 yr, 9.01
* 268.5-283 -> -0.2 yr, 8.99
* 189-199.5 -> -0.8 yr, 8.37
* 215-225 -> 3.5 yr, 5.33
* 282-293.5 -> 0.0 yr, 9.02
